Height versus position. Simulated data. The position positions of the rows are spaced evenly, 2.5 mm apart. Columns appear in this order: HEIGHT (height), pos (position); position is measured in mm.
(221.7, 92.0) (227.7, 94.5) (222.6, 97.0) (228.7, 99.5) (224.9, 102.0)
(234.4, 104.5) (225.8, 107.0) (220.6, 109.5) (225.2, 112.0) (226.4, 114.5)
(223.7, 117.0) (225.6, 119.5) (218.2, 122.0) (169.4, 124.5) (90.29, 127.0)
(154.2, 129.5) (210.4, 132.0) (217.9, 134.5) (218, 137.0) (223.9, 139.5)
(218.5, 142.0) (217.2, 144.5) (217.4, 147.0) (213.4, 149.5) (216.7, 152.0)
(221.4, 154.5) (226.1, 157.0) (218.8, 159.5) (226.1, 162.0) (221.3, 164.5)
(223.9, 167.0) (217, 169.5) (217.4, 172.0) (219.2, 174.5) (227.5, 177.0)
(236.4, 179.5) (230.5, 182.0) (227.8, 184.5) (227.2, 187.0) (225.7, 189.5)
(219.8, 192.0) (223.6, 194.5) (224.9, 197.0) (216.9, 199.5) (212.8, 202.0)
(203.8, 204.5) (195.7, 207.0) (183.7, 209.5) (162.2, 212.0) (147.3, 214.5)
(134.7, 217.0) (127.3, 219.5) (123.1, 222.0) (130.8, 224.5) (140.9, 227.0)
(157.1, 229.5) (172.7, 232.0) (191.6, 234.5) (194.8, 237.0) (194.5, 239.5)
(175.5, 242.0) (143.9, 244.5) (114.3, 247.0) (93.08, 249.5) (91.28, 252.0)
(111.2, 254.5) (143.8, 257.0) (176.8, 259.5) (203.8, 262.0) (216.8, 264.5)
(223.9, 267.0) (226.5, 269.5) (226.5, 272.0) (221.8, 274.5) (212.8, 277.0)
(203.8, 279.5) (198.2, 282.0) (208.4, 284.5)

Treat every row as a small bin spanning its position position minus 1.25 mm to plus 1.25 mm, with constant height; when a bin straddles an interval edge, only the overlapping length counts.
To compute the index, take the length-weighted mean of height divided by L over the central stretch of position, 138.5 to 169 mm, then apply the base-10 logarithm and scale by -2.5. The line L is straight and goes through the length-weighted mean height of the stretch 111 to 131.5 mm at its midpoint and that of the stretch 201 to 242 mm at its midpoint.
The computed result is -0.197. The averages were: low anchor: 192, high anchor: 167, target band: 220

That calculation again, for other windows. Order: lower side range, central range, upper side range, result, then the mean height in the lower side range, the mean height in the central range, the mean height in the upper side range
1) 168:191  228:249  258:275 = 0.30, 225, 165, 212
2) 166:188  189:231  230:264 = 0.10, 225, 177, 156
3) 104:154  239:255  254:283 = 0.47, 208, 130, 199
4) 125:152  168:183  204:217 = -0.21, 198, 225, 173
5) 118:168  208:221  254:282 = 0.32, 207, 151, 199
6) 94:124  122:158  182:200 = 0.12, 224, 201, 224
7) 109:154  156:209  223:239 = -0.19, 206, 221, 165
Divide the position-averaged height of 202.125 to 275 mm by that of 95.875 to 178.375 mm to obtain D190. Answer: 0.78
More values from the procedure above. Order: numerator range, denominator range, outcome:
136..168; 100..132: 1.08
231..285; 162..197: 0.80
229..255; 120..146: 0.77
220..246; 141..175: 0.73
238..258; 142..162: 0.61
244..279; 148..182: 0.78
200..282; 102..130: 0.84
